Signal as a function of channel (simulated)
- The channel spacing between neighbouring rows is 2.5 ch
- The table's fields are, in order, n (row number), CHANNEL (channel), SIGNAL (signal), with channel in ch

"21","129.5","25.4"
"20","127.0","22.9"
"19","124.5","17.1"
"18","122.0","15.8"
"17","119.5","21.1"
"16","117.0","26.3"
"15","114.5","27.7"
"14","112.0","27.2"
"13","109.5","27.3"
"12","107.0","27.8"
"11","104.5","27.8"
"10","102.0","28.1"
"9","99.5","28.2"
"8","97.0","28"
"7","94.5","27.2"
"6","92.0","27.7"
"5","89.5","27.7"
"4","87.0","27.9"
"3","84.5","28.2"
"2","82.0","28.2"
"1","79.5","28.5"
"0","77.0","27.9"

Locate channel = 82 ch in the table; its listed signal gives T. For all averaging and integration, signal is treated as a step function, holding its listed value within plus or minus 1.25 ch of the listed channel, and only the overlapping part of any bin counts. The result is 28.2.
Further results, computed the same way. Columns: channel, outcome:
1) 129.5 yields 25.4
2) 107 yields 27.8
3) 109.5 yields 27.3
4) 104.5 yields 27.8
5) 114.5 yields 27.7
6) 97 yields 28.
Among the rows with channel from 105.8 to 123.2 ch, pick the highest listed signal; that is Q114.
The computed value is 27.8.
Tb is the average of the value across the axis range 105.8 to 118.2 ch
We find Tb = 27.3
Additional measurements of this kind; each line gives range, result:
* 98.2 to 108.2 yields 28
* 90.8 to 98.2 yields 27.6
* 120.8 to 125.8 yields 16.5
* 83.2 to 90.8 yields 27.9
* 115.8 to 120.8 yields 23.6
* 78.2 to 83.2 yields 28.3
